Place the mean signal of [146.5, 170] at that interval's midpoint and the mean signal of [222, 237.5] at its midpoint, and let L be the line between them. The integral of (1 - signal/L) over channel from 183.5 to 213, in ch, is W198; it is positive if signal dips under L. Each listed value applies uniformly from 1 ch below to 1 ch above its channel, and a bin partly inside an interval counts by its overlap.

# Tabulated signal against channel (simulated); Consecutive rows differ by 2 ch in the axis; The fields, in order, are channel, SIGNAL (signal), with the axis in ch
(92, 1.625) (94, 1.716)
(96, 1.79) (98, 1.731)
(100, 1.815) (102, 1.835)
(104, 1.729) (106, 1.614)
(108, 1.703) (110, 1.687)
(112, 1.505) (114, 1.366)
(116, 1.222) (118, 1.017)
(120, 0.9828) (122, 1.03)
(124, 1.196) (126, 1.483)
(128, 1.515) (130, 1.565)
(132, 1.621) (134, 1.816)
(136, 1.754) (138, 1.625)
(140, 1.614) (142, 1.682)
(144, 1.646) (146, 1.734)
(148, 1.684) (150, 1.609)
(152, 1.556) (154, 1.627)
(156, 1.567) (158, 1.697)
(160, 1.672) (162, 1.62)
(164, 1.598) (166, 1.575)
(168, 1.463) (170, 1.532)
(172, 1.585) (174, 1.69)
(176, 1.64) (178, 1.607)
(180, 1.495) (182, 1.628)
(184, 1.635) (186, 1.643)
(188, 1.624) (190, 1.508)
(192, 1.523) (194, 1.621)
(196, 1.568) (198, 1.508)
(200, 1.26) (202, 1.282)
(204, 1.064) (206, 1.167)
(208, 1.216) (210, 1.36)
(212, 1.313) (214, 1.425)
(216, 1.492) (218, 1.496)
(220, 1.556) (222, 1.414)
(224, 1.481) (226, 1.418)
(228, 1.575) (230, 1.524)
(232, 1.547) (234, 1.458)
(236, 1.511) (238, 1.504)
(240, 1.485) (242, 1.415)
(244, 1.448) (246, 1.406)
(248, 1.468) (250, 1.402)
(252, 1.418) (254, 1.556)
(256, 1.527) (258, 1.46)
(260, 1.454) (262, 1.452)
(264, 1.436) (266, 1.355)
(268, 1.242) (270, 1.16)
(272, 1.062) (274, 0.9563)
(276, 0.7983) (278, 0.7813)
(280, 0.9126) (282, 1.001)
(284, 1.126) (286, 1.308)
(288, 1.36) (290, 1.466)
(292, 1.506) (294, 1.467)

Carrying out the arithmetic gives 2.5 ch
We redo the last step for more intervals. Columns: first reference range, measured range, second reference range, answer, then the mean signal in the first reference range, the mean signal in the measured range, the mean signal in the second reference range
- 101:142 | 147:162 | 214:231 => -1.3 ch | 1.5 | 1.63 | 1.49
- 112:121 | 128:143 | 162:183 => -3.8 ch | 1.19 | 1.66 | 1.58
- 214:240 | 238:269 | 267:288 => -4.4 ch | 1.49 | 1.44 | 1.05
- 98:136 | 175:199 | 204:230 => -2.6 ch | 1.5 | 1.58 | 1.4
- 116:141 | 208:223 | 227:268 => 0.3 ch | 1.43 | 1.42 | 1.46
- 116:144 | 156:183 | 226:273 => -2.9 ch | 1.45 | 1.6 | 1.43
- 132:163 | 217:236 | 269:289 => -3.0 ch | 1.66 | 1.5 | 1.05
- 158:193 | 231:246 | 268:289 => -2.5 ch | 1.59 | 1.48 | 1.06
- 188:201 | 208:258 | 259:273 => -2.2 ch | 1.51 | 1.46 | 1.31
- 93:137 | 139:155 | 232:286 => -1.8 ch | 1.53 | 1.64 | 1.3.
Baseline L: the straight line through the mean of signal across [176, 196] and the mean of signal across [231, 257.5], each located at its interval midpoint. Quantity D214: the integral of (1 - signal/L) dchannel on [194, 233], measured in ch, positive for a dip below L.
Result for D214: 3.14 ch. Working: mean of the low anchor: 1.59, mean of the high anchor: 1.47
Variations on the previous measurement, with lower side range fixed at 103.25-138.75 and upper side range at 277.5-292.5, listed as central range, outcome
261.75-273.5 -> -0.43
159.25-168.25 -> -1.30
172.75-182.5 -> -1.72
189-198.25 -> -1.43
